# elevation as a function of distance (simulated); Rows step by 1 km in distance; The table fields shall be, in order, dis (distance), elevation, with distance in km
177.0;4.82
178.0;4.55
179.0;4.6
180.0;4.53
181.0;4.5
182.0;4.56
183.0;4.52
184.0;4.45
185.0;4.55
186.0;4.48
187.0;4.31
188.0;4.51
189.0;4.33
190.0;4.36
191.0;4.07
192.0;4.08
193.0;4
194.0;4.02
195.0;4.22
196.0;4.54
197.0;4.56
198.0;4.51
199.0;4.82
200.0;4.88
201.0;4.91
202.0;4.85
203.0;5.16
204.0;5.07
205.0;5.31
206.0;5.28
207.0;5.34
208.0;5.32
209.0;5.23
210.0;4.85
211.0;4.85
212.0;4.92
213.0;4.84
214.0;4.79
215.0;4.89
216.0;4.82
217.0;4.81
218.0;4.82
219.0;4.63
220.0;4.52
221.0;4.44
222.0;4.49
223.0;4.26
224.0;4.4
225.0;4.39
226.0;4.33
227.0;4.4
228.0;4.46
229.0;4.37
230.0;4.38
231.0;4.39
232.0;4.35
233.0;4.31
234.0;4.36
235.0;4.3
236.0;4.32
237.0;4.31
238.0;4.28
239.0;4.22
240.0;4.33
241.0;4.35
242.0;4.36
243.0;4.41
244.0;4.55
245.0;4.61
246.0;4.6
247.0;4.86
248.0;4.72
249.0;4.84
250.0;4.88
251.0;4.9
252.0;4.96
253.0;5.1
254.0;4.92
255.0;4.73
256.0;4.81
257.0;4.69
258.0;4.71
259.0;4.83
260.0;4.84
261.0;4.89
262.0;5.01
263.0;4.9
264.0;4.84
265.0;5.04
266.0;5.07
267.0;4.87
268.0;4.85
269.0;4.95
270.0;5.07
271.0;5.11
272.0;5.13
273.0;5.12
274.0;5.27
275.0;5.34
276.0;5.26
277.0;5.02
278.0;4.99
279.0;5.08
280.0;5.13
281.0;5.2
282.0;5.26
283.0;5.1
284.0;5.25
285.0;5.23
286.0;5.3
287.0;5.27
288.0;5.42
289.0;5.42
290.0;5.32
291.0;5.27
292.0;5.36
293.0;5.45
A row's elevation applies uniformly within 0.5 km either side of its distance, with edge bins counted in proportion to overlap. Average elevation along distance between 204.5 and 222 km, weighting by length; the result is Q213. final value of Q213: 4.91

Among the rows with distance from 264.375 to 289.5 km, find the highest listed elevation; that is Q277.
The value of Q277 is 5.42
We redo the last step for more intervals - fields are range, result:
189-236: 5.34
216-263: 5.1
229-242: 4.39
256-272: 5.13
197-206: 5.31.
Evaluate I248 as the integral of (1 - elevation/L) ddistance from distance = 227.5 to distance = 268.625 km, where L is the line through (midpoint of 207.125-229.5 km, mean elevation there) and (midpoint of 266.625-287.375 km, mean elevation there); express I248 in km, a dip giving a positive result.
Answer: 2.24 km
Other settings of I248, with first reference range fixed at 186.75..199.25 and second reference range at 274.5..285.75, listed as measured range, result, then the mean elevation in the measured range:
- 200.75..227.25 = -1.7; 4.81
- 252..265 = 0.2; 4.87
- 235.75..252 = 0.9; 4.55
